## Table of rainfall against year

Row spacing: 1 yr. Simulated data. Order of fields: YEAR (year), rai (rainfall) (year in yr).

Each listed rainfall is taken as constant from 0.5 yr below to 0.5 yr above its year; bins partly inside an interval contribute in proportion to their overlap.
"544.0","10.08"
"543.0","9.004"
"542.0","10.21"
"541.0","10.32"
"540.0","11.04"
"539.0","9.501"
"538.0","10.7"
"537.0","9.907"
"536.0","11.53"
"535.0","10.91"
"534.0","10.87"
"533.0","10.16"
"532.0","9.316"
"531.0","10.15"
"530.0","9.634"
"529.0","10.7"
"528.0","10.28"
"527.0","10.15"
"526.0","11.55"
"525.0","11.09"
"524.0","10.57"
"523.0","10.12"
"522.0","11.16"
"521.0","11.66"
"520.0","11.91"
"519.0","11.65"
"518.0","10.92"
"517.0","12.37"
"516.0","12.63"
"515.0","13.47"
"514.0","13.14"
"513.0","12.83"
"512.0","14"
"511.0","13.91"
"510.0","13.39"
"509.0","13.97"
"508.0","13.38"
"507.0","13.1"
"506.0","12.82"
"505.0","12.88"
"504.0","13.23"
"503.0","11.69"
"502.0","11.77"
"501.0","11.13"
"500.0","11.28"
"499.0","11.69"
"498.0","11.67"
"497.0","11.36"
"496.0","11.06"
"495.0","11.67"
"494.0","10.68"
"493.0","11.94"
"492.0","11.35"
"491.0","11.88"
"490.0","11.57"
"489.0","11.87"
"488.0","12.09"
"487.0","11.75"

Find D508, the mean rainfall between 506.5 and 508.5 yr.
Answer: 13.2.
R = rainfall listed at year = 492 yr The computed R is 11.35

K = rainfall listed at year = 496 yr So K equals 11.06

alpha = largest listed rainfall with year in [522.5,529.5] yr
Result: 11.55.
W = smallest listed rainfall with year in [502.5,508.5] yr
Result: 11.69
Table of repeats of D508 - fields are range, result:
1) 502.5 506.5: 12.7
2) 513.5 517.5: 12.9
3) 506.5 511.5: 13.6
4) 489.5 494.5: 11.5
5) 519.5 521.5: 11.8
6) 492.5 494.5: 11.3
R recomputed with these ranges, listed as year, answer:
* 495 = 11.67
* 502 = 11.77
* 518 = 10.92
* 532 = 9.316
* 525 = 11.09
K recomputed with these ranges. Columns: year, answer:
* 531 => 10.15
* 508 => 13.38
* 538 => 10.7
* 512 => 14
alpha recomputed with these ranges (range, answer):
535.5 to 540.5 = 11.53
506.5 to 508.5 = 13.38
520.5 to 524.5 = 11.66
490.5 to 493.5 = 11.94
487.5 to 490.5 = 12.09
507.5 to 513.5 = 14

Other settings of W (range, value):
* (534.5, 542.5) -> 9.501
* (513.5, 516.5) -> 12.63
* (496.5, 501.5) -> 11.13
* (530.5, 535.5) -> 9.316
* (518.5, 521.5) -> 11.65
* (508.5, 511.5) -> 13.39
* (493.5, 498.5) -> 10.68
